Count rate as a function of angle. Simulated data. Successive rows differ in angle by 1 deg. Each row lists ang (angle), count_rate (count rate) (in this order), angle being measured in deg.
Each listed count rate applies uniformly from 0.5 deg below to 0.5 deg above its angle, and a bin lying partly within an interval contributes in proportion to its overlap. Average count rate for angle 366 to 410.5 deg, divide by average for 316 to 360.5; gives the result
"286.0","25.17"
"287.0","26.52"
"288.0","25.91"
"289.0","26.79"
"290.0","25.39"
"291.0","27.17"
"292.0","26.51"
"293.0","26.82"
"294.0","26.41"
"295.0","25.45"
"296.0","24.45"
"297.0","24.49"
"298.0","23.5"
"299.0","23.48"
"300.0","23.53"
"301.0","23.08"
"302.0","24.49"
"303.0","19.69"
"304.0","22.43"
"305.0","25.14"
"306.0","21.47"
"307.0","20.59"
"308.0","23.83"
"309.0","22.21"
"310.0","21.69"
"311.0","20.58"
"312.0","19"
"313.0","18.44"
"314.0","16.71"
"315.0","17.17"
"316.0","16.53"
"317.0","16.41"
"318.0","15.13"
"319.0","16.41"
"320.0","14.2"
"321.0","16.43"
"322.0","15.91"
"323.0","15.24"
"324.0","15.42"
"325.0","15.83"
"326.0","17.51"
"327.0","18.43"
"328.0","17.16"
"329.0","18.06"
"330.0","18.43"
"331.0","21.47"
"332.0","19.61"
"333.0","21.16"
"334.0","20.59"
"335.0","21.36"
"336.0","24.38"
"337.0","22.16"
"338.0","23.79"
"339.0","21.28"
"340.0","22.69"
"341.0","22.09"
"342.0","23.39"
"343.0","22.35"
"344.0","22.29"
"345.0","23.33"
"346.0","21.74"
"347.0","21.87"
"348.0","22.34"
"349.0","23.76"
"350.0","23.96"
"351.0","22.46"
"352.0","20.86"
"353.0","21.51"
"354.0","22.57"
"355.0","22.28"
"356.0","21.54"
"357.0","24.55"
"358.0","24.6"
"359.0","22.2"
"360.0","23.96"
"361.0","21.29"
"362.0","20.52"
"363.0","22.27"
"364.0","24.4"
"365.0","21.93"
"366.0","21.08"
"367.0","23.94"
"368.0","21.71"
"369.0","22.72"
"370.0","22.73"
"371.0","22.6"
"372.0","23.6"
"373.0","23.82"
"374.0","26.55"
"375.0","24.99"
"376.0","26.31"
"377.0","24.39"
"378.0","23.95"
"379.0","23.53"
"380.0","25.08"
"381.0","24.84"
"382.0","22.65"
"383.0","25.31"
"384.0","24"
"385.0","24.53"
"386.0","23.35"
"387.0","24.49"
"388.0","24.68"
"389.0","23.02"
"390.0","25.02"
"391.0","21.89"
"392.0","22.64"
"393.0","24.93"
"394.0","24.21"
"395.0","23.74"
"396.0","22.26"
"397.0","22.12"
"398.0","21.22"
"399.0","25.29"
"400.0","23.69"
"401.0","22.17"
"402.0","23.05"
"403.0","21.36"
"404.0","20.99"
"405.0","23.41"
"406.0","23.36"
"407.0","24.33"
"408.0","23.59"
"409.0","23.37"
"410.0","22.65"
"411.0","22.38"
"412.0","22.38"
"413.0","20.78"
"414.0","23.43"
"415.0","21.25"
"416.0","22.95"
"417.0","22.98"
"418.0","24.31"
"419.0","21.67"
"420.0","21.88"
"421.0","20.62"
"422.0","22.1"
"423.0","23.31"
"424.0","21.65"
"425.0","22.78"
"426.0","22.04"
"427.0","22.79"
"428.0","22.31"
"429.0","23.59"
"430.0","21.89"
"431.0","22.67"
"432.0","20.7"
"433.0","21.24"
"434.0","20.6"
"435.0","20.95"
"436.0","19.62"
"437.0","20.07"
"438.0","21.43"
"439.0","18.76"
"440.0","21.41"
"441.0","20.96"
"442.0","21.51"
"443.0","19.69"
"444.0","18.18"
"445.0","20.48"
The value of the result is 1.15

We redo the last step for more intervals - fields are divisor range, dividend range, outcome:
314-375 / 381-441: 1.08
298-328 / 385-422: 1.19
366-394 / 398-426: 0.95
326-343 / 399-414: 1.09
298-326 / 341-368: 1.17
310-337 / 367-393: 1.32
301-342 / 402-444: 1.12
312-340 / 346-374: 1.23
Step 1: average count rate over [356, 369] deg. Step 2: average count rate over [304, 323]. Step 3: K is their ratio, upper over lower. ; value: 1.2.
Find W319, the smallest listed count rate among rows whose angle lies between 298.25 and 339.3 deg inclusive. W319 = 14.2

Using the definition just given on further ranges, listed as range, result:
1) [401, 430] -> 20.62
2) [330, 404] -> 18.43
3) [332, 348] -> 19.61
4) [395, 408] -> 20.99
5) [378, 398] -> 21.22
